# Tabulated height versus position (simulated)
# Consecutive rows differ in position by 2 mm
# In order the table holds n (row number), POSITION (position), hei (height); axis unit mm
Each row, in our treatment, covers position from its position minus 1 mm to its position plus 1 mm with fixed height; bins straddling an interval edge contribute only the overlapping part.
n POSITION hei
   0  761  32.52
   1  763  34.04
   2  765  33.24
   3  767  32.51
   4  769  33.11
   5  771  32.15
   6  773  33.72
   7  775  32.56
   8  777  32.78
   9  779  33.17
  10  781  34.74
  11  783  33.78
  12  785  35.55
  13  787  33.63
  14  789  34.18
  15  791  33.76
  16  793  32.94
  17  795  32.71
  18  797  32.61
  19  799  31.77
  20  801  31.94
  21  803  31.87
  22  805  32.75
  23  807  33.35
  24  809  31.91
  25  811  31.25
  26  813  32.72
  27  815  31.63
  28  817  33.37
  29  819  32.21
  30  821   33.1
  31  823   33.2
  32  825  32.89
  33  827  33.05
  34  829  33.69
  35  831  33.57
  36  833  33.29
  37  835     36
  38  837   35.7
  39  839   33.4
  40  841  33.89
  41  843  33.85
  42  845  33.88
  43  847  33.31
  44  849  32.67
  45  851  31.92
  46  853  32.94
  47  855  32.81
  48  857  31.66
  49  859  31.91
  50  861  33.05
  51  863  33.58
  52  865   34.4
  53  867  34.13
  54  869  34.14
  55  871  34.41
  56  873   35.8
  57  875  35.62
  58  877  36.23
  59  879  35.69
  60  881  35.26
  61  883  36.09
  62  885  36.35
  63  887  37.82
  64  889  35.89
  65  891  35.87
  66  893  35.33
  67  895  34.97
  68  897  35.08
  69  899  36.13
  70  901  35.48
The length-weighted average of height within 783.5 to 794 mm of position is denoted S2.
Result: 34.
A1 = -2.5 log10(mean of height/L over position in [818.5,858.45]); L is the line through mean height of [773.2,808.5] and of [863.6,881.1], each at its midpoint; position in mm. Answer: 0.03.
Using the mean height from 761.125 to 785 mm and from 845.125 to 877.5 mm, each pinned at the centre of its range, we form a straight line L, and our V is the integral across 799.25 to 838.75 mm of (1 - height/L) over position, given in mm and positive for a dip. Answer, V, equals 0.6 mm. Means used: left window 33.3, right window 33.6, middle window 33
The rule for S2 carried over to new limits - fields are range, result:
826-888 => 34.2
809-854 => 33.2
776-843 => 33.2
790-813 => 32.5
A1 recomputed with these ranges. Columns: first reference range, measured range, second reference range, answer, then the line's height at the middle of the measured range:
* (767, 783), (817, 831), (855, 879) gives 0.02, 33.7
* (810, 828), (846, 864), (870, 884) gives 0.06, 34.5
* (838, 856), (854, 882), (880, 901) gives 0.01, 34.5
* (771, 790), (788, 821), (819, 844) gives 0.04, 33.7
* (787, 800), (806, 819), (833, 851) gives 0.03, 33.4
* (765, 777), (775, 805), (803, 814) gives -0.02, 32.6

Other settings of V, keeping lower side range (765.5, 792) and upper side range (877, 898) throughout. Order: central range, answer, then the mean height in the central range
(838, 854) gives 0.8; 33.2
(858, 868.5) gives 0.6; 33.4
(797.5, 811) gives 0.7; 32.2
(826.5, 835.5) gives 0.2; 33.9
